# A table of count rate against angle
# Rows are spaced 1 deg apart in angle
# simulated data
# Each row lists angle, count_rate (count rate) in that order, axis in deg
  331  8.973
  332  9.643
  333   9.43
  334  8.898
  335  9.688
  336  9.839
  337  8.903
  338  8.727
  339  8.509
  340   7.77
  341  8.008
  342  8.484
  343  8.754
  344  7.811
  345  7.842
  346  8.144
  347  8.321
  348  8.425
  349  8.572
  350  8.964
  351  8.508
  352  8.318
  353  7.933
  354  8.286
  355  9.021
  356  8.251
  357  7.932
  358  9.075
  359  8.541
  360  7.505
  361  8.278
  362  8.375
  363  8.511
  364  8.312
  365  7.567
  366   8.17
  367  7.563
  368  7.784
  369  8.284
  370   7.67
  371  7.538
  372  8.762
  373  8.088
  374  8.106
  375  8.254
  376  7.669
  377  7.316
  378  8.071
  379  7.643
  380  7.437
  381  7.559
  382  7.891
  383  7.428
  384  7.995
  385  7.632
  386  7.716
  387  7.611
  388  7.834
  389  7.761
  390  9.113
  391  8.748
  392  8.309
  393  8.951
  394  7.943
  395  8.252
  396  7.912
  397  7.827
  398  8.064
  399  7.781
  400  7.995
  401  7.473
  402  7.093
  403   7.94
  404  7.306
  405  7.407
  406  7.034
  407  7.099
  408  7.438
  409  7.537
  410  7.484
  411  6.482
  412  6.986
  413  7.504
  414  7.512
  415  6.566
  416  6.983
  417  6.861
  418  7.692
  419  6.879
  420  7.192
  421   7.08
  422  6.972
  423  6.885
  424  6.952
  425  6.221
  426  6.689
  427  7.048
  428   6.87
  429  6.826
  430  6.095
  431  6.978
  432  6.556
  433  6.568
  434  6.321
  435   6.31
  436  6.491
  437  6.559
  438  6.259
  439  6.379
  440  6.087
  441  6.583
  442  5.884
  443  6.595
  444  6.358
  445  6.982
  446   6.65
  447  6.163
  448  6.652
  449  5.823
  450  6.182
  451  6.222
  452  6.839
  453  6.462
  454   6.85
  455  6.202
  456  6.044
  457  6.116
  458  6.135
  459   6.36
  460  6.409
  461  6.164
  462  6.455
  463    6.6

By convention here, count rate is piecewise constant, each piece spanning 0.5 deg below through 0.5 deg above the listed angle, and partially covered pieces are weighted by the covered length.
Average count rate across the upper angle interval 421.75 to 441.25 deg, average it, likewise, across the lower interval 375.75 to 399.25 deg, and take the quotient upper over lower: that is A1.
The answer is 0.83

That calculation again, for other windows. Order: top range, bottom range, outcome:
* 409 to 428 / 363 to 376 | 0.87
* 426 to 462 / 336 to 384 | 0.79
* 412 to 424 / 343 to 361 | 0.85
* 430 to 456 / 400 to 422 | 0.89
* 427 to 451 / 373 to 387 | 0.83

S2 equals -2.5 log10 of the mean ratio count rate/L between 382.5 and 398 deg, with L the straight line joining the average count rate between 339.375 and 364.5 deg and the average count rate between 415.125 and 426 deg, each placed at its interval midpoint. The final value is -0.07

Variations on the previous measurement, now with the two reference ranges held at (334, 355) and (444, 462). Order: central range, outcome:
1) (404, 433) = 0.01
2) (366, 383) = 0.01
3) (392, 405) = -0.06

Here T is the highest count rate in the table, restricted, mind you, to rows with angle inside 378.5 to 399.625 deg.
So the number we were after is 9.113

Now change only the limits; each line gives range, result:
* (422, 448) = 7.048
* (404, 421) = 7.692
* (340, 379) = 9.075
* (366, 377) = 8.762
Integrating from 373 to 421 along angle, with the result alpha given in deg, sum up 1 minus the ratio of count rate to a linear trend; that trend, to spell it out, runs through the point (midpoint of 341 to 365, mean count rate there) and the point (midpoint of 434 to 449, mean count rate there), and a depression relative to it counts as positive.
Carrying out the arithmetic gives -1.8 deg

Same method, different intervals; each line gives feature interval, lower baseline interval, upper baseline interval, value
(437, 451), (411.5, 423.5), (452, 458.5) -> 0.4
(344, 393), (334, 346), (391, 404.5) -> 0.9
